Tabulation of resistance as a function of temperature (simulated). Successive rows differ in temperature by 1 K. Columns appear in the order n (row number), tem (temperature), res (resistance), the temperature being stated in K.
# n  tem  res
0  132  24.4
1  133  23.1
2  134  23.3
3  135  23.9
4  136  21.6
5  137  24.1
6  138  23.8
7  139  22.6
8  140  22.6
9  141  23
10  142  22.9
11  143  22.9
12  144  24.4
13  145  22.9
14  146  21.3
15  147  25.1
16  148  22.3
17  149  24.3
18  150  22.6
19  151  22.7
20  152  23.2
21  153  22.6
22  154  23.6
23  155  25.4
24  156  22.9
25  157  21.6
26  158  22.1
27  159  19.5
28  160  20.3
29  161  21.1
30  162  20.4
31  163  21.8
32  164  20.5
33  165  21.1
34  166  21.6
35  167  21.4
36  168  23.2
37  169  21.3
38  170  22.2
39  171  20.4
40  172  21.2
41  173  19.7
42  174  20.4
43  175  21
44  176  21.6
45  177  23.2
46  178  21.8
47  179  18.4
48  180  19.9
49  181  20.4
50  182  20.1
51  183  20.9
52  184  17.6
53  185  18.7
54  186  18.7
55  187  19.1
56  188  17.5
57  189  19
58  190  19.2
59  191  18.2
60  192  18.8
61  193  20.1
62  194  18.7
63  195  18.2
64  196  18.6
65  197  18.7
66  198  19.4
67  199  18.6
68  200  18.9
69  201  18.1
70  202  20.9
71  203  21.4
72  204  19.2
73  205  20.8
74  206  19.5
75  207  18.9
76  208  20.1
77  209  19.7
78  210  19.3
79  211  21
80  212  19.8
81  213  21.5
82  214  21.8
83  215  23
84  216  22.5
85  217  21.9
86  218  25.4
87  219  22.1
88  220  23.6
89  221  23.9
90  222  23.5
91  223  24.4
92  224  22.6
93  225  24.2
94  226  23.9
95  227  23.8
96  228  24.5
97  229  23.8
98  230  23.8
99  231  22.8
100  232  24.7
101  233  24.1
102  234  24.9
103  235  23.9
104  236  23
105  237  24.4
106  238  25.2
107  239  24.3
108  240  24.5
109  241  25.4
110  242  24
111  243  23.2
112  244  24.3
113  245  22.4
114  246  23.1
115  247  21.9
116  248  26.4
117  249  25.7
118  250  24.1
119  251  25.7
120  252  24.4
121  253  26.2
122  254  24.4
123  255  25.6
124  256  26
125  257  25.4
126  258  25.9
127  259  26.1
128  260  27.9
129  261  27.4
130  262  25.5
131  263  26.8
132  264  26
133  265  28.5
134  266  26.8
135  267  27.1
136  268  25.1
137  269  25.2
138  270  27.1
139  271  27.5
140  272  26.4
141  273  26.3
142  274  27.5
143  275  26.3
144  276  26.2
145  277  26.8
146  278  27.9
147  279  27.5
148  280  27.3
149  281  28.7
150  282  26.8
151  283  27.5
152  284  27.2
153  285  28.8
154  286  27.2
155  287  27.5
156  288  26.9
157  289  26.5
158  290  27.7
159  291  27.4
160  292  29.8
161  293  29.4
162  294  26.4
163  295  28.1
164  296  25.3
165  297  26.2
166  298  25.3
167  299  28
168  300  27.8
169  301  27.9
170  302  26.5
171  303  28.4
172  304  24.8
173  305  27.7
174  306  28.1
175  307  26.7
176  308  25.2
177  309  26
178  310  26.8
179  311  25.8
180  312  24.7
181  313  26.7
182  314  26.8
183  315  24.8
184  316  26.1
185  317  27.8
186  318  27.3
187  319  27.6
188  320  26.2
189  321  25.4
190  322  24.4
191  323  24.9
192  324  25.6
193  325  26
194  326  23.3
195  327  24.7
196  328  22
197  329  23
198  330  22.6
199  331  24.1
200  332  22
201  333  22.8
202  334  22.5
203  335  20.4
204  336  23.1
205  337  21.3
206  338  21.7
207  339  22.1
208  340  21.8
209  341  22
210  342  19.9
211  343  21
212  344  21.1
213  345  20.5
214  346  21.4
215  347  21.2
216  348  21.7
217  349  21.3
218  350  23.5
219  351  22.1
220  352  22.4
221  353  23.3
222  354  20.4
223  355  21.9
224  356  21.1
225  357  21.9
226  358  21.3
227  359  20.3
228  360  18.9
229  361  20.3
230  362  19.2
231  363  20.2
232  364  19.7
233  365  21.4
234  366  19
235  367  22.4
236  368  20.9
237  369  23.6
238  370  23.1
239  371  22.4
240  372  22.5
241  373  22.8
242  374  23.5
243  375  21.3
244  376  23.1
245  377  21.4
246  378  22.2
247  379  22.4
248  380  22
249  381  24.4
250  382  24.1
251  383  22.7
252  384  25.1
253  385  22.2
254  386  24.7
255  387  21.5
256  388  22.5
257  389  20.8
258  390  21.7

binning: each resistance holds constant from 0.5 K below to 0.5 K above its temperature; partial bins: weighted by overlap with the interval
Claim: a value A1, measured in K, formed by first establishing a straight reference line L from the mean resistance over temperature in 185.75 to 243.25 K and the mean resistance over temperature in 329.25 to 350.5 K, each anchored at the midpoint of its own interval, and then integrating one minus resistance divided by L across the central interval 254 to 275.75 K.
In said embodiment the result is -4.7 K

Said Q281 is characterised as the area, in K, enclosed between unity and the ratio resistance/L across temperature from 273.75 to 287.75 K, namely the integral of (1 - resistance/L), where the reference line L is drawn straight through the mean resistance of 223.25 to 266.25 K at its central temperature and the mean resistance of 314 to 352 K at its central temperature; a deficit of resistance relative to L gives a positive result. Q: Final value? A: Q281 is -1.84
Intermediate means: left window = 24.8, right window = 23.3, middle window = 27.4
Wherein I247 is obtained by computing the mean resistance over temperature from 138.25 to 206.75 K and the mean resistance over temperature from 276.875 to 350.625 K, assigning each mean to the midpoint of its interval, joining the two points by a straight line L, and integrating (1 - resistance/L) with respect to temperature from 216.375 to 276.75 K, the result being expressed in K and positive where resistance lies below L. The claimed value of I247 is -4.6 K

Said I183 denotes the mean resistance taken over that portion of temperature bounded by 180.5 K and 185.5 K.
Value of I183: 19.5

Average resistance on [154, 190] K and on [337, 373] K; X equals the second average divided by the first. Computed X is 1.0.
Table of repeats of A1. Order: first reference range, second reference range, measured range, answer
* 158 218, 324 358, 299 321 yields -4.93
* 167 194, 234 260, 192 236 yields 1.63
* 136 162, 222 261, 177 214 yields 6.43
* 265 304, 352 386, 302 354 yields 1.12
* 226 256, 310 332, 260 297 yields -3.58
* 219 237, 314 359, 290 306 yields -2.76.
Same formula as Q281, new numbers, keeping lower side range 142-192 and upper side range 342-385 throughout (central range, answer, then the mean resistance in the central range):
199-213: 0.99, 19.8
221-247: -3.02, 23.9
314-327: -2.48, 25.8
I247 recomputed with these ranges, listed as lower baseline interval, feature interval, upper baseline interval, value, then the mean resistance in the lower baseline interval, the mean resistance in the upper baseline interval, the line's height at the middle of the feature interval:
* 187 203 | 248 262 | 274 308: -0.94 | 18.9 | 27.3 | 24.1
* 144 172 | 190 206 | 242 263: 2.84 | 22.2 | 25.1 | 23.4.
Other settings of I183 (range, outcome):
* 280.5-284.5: 27.6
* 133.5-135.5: 23.6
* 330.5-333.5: 23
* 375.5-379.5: 22.3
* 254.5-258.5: 25.7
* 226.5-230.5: 24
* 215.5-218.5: 23.3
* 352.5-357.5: 21.7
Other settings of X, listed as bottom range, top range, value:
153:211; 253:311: 1.32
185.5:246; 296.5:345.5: 1.14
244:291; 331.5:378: 0.82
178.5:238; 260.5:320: 1.27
